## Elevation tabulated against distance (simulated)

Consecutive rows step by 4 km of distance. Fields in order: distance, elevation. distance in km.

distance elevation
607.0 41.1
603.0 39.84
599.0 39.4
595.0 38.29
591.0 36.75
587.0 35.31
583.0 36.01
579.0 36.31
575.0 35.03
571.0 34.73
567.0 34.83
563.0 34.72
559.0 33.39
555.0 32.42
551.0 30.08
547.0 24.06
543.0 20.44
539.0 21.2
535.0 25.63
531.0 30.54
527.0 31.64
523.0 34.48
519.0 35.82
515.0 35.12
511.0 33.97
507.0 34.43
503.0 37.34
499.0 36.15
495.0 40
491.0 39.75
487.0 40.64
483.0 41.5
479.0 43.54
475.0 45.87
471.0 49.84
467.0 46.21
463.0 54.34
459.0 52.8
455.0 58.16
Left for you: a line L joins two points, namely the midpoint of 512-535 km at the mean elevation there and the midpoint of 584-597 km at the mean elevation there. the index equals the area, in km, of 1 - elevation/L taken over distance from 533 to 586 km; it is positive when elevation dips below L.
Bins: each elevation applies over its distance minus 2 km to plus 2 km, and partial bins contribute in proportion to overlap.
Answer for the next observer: 6.5 km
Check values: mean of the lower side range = 32.9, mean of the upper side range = 36.7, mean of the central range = 30.8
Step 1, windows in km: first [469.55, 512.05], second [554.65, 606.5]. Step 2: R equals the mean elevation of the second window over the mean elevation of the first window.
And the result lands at 0.90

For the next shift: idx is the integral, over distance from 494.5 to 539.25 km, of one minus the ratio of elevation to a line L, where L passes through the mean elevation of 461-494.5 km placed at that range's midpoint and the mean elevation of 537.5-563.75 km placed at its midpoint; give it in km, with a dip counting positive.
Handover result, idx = 3.3 km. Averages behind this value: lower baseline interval 45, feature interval 33.3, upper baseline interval 27.9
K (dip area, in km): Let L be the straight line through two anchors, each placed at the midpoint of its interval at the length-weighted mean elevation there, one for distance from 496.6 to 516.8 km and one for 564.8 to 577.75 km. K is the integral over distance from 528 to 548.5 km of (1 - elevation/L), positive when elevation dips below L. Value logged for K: 6.1 km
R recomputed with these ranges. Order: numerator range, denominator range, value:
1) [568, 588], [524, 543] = 1.32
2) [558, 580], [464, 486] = 0.76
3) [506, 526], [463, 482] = 0.74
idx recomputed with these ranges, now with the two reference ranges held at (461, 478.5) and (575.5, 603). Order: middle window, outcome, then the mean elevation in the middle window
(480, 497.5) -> 2.3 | 40.5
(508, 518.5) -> 2.3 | 34.7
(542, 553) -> 4.2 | 25.3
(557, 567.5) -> 1.4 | 34.2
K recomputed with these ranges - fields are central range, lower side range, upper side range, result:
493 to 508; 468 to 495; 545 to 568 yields 1.19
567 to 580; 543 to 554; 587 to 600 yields -1.05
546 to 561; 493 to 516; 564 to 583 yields 2.18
